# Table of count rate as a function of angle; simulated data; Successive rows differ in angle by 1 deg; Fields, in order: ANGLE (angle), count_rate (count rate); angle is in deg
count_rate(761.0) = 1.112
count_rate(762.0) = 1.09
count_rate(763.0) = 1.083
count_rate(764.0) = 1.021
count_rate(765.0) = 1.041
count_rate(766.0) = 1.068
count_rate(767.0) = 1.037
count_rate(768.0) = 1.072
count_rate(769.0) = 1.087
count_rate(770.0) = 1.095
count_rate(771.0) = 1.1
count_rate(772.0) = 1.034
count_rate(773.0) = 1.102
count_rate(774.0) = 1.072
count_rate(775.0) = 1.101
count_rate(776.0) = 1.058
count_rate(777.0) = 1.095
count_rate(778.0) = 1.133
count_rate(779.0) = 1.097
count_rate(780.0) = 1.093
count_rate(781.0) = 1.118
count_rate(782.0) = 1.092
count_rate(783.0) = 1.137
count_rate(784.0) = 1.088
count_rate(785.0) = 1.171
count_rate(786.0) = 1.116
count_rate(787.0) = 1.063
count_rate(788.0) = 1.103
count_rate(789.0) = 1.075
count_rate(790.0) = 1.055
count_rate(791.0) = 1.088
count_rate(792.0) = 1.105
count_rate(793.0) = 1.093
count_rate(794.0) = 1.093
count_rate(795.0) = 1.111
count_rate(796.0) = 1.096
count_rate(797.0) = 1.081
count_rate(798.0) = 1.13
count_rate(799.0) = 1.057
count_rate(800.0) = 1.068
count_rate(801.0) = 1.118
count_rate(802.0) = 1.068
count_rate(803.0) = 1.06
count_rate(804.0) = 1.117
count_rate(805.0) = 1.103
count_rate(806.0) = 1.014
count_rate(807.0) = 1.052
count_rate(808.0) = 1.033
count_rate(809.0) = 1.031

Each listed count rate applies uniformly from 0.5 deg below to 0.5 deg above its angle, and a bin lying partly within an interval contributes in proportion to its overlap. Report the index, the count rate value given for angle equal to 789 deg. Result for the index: 1.075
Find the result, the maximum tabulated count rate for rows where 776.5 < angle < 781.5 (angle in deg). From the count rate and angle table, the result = 1.133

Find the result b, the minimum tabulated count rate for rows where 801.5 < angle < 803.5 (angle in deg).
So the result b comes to 1.06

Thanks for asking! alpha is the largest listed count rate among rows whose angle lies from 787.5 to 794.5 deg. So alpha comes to 1.105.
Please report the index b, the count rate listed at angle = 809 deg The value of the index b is 1.031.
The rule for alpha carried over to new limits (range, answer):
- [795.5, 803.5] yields 1.13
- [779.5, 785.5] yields 1.171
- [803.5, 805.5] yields 1.117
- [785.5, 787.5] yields 1.116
